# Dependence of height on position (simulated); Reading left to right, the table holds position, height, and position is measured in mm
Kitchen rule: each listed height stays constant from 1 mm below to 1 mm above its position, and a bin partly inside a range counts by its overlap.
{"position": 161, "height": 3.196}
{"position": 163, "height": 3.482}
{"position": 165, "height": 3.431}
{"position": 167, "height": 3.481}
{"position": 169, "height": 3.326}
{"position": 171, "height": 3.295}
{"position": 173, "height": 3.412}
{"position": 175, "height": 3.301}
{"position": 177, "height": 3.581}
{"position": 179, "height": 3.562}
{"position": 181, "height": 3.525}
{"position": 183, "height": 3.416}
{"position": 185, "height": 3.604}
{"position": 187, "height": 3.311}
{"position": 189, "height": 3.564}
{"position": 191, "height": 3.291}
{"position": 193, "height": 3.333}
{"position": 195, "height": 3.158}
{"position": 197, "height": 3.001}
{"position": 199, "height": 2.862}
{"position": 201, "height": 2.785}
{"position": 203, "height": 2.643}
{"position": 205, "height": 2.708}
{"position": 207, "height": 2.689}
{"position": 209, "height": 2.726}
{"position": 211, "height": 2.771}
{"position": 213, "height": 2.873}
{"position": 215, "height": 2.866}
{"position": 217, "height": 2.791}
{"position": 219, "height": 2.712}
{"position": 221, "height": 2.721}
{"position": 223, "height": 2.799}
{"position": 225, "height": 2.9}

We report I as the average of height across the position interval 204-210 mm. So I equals 2.71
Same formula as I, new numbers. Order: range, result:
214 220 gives 2.79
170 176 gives 3.34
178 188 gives 3.48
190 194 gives 3.31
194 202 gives 2.95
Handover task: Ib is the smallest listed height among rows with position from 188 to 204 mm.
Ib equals 2.643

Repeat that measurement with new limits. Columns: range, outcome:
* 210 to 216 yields 2.771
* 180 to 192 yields 3.291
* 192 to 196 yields 3.158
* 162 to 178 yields 3.295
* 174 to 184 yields 3.301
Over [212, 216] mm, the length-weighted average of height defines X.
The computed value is 2.87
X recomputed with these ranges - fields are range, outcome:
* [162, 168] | 3.46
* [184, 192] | 3.44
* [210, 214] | 2.82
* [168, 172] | 3.31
